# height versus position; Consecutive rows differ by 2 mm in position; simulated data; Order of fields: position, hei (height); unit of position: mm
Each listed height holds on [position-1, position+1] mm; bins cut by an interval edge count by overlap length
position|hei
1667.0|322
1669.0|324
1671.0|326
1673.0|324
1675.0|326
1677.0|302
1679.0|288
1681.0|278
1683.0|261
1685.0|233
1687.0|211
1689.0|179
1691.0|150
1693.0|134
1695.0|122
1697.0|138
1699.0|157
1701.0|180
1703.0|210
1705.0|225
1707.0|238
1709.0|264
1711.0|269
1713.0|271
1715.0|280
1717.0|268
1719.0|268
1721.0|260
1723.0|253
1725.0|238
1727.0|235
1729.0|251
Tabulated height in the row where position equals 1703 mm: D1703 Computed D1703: 210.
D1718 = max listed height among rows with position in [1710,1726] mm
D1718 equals 280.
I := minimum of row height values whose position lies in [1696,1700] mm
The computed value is 138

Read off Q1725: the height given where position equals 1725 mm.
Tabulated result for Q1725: 238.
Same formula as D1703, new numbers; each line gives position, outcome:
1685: 233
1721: 260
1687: 211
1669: 324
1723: 253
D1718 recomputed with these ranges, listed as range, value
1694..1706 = 225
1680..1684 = 278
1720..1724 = 260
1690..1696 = 150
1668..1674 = 326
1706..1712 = 269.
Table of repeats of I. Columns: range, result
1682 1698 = 122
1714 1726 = 238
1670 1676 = 324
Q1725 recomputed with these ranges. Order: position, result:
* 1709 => 264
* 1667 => 322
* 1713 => 271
